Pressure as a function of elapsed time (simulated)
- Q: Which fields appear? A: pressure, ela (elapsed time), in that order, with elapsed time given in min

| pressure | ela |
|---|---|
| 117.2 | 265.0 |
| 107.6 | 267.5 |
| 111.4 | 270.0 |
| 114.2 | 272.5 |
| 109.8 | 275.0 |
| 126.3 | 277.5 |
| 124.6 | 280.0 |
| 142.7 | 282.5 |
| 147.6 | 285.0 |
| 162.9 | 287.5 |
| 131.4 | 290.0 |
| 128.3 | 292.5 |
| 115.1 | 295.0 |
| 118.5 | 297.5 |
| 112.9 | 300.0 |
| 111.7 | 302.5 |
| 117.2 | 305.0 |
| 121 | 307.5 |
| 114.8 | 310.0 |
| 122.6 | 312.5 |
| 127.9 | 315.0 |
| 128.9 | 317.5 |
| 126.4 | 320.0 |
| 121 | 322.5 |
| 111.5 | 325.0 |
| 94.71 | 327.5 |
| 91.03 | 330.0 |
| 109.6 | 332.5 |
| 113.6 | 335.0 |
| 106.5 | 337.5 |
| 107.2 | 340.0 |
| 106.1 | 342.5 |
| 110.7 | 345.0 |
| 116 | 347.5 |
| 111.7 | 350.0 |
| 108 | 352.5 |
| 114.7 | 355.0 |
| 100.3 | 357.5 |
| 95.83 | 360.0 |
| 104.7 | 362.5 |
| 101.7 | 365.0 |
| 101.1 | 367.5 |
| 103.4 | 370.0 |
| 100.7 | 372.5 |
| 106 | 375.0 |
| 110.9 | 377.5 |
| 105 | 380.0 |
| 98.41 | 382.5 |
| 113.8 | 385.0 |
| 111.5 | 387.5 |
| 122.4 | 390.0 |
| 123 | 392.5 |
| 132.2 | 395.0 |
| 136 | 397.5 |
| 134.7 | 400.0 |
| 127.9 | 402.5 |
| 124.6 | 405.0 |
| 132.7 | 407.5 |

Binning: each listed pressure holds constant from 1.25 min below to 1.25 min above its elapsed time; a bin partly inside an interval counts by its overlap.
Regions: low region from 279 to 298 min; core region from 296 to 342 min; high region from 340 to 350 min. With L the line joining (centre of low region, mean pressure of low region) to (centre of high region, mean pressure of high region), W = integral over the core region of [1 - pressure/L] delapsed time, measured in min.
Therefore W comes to 2.8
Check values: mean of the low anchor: 135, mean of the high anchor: 111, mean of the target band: 114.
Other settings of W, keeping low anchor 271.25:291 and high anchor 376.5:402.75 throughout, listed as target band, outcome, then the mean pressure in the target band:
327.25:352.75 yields 3.7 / 107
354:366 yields 1.9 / 103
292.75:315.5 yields 2.0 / 118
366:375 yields 1.4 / 102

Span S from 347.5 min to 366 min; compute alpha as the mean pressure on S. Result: 106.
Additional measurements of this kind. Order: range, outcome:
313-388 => 109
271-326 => 124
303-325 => 121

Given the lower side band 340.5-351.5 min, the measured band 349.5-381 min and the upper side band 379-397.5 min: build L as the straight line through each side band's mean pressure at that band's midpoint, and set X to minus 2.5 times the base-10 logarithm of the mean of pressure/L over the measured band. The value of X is 0.09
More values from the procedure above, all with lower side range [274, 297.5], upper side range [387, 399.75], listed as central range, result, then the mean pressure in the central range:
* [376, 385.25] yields 0.19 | 106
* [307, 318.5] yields 0.06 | 123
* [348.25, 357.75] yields 0.17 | 110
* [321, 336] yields 0.21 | 107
